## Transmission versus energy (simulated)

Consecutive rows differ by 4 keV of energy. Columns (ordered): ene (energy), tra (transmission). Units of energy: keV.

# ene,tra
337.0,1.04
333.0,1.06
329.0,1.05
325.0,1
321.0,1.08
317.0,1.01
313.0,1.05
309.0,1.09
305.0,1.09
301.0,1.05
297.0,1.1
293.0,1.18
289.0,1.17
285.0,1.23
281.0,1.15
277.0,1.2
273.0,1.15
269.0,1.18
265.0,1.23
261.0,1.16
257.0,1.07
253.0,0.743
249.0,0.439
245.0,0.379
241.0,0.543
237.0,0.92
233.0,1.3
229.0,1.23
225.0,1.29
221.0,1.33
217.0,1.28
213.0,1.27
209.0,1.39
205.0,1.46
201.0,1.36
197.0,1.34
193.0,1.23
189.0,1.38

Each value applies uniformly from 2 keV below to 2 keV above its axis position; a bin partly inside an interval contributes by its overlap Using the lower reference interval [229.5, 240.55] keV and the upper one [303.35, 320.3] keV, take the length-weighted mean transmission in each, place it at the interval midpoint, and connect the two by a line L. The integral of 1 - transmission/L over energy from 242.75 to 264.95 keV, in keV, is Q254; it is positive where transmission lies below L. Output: 5.36 keV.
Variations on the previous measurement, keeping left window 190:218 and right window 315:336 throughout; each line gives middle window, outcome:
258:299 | -0.65 keV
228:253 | 9.45 keV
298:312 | 0.17 keV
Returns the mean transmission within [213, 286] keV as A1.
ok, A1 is 1.05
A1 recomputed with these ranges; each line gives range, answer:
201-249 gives 1.11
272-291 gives 1.18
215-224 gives 1.3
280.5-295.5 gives 1.18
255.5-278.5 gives 1.17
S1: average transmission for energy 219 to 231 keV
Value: 1.28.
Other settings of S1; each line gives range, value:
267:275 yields 1.17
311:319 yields 1.03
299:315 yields 1.07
